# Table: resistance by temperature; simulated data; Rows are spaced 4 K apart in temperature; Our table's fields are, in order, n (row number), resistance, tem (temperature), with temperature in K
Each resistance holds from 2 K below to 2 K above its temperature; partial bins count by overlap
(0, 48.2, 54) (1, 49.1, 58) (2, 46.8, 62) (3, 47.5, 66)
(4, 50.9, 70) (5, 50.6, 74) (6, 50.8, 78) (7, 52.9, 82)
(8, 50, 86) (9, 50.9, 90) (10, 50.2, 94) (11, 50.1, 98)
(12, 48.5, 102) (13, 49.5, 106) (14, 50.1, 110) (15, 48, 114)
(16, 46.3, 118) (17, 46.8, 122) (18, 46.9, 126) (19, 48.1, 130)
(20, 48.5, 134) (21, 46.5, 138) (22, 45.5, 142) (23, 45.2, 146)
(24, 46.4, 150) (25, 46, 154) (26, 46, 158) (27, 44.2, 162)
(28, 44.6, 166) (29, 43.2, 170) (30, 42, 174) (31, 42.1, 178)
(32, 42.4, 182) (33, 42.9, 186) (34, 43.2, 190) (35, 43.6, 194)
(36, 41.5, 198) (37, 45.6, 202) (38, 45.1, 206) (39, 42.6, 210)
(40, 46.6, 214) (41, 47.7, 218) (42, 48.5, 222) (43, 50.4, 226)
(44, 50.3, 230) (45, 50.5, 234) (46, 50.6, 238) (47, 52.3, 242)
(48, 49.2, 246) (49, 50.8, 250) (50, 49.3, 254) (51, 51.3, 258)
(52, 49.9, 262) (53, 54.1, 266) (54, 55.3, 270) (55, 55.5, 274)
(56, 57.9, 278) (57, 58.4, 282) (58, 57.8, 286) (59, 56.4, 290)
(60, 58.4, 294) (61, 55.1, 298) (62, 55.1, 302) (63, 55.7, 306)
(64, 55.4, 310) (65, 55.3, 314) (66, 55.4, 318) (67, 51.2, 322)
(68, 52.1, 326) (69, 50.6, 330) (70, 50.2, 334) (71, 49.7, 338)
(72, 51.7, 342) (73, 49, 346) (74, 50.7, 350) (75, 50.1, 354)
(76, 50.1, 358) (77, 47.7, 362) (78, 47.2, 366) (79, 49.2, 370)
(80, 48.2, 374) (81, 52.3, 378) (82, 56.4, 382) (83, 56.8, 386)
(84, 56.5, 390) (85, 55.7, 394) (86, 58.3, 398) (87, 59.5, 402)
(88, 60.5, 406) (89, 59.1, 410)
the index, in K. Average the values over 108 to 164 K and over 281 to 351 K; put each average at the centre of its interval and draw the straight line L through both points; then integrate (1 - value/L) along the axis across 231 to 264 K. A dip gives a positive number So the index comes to 0.4 K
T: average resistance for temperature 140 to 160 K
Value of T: 45.8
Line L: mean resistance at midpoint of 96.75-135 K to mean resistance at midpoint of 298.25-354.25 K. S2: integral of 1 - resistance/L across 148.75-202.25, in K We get 6.2 K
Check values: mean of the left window 48.2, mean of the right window 52.5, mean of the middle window 43.7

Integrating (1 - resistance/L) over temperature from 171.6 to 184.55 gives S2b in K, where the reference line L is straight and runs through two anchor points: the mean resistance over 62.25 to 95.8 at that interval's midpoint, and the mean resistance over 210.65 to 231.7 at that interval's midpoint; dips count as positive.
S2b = 1.8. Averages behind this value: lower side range 50.3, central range 42.2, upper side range 48.3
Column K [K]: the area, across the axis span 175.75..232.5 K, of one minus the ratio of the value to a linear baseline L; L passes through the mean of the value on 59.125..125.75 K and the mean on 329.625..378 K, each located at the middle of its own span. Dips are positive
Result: 4.8 K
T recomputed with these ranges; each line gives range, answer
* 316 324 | 53.3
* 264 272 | 54.7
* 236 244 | 51.5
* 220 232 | 49.7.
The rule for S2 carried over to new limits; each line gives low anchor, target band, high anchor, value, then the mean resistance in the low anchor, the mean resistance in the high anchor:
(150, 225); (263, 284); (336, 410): -3.3 K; 44.5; 52.9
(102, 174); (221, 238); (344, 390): -0.6 K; 46.5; 51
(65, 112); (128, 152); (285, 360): 2.0 K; 50.2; 53.1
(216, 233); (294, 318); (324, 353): -2.6 K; 49.3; 50.6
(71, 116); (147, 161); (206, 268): 1.1 K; 50.2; 49.5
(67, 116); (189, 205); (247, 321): 2.8 K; 50.2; 54.7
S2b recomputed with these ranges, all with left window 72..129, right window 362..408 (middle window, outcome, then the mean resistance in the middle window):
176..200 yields 3.9 K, 42.6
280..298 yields -1.6 K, 57.5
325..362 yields 2.3 K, 50.3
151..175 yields 2.8 K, 44.5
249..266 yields 0.4 K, 50.7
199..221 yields 2.5 K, 45.5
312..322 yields -0.3 K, 54.5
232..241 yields 0.2 K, 50.7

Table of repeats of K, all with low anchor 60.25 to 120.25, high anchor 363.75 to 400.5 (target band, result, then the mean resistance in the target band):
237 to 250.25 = 0.22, 50.7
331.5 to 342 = 0.50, 50.3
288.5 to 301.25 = -1.03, 56.5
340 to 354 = 0.68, 50.4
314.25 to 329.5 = -0.09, 52.9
